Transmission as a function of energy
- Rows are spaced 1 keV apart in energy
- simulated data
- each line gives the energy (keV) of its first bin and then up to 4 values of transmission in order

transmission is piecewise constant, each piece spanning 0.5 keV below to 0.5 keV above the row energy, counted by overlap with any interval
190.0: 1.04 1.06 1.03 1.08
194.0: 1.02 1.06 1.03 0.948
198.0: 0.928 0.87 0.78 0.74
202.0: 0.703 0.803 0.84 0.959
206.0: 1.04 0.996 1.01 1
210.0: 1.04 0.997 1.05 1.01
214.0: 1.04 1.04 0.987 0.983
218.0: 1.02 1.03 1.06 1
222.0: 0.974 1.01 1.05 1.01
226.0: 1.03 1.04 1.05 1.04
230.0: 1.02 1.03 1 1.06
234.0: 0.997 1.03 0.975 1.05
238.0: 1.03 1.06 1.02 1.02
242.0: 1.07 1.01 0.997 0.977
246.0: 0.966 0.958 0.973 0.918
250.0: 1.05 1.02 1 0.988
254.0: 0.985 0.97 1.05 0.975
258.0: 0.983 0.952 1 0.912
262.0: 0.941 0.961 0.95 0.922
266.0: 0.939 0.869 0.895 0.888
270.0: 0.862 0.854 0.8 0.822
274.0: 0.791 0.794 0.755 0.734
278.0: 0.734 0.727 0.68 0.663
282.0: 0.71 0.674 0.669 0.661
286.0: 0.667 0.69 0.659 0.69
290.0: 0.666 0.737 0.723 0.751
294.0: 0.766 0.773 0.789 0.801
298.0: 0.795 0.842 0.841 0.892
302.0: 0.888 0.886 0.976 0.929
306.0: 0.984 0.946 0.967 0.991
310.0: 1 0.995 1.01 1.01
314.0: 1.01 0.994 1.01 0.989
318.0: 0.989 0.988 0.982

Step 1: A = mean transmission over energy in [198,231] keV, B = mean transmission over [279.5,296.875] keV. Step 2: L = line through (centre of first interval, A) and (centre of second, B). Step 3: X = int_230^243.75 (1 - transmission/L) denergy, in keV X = -2.0 keV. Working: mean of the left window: 0.976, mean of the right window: 0.706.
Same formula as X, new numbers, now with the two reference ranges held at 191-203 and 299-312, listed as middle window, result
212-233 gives -2.1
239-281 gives 0.7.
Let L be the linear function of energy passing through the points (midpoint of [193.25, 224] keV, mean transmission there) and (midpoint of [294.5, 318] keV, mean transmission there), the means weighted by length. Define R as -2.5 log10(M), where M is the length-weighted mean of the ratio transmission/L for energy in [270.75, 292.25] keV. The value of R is 0.29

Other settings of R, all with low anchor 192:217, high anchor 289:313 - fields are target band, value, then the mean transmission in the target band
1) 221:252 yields -0.10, 1.01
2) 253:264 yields -0.08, 0.973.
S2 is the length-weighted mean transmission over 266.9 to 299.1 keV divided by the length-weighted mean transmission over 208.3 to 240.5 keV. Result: 0.7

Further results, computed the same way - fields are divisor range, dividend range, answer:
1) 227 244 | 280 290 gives 0.66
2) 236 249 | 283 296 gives 0.70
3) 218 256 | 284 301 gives 0.73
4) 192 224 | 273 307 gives 0.79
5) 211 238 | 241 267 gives 0.96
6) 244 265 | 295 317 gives 0.95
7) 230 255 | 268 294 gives 0.73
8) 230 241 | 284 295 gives 0.69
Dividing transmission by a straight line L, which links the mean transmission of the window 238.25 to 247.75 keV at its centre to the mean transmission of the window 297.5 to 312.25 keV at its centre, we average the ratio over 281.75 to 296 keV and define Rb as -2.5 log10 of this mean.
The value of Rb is 0.321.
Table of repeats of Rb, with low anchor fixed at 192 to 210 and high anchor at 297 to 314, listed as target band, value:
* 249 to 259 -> -0.07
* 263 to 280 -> 0.12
